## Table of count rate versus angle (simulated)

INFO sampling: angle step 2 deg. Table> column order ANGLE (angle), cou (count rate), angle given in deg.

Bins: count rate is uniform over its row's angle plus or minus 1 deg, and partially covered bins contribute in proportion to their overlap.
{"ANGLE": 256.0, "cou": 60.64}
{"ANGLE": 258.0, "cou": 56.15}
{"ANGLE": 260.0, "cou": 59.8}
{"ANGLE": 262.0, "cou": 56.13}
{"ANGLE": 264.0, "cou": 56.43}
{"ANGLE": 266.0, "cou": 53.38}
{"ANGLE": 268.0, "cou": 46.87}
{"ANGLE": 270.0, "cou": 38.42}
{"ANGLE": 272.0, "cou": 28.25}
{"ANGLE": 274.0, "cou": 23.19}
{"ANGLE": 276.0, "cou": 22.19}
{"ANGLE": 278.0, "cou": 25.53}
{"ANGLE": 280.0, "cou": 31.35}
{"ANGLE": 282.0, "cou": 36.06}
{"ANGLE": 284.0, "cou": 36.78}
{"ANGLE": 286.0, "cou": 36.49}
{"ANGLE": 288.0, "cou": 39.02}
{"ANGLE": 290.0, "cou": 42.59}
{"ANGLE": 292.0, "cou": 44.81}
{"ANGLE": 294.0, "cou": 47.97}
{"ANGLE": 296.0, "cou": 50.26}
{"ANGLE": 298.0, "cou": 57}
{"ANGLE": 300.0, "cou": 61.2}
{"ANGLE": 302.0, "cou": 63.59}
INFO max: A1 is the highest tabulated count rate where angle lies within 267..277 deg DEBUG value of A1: 46.87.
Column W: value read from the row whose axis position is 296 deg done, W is 50.26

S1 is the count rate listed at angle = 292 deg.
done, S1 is 44.81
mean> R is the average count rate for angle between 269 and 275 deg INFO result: 30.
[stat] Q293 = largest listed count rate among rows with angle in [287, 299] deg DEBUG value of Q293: 57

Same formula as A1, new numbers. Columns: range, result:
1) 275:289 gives 39.02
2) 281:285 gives 36.78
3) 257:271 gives 59.8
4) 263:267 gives 56.43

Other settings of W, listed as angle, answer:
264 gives 56.43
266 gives 53.38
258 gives 56.15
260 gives 59.8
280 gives 31.35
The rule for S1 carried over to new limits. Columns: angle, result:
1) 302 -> 63.59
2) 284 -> 36.78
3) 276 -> 22.19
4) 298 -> 57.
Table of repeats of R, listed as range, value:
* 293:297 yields 49.1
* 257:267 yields 56.4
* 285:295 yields 42.2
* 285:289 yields 37.8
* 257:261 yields 58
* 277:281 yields 28.4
